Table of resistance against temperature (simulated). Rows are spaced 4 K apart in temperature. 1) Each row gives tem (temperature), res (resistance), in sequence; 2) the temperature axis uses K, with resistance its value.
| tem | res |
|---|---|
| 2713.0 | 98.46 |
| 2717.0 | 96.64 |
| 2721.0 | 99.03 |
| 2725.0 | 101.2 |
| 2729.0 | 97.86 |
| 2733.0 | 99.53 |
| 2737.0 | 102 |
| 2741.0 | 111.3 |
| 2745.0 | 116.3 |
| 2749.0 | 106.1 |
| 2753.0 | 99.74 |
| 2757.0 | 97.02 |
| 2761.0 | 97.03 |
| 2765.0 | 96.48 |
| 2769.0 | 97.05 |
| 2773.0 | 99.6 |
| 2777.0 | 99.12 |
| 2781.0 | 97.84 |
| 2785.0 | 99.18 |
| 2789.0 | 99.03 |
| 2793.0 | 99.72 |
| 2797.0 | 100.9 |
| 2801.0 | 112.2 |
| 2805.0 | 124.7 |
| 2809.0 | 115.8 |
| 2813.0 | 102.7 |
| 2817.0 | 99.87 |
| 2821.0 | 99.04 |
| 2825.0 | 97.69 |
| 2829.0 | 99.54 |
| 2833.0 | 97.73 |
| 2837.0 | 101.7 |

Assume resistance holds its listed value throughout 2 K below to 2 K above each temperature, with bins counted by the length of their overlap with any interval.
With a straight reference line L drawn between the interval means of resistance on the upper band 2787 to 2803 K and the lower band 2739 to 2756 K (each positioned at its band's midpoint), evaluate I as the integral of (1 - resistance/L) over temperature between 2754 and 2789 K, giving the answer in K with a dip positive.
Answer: 2.4 K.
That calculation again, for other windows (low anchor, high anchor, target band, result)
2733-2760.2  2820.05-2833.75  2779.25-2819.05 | -1.8 K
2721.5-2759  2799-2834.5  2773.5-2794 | 1.1 K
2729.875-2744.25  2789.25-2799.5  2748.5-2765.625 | 0.7 K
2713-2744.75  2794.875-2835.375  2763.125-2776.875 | 0.7 K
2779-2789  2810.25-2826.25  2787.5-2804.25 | -0.9 K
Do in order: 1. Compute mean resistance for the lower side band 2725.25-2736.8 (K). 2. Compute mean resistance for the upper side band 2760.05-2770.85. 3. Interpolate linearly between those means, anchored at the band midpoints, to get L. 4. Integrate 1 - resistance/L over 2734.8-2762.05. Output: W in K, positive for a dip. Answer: -1.7 K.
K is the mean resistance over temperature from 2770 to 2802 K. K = 100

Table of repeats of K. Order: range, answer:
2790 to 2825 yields 106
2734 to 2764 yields 104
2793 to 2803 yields 105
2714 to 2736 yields 99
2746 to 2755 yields 104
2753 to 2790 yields 98.1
